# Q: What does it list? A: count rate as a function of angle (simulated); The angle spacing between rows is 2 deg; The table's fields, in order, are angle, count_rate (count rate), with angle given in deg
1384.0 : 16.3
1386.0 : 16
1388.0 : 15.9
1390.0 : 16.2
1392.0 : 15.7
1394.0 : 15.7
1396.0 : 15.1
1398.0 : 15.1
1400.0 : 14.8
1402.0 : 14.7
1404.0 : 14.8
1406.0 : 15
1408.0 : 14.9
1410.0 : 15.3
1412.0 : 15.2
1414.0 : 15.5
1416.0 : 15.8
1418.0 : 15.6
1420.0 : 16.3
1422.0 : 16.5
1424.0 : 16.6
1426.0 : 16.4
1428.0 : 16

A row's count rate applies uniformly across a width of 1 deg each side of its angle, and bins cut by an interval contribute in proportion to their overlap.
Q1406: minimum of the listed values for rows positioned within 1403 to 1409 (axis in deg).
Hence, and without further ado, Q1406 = 14.8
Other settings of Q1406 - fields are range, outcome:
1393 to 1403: 14.7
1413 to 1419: 15.5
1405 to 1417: 14.9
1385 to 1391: 15.9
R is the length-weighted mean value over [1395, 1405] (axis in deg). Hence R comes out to 14.9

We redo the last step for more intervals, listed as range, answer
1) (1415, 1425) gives 16.2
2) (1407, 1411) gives 15.1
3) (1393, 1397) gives 15.4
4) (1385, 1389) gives 15.9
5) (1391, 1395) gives 15.7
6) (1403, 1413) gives 15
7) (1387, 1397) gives 15.7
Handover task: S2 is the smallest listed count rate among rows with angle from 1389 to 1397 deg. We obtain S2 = 15.1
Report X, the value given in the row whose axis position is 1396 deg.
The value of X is 15.1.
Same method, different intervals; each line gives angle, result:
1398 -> 15.1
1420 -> 16.3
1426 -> 16.4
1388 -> 15.9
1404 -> 14.8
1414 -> 15.5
